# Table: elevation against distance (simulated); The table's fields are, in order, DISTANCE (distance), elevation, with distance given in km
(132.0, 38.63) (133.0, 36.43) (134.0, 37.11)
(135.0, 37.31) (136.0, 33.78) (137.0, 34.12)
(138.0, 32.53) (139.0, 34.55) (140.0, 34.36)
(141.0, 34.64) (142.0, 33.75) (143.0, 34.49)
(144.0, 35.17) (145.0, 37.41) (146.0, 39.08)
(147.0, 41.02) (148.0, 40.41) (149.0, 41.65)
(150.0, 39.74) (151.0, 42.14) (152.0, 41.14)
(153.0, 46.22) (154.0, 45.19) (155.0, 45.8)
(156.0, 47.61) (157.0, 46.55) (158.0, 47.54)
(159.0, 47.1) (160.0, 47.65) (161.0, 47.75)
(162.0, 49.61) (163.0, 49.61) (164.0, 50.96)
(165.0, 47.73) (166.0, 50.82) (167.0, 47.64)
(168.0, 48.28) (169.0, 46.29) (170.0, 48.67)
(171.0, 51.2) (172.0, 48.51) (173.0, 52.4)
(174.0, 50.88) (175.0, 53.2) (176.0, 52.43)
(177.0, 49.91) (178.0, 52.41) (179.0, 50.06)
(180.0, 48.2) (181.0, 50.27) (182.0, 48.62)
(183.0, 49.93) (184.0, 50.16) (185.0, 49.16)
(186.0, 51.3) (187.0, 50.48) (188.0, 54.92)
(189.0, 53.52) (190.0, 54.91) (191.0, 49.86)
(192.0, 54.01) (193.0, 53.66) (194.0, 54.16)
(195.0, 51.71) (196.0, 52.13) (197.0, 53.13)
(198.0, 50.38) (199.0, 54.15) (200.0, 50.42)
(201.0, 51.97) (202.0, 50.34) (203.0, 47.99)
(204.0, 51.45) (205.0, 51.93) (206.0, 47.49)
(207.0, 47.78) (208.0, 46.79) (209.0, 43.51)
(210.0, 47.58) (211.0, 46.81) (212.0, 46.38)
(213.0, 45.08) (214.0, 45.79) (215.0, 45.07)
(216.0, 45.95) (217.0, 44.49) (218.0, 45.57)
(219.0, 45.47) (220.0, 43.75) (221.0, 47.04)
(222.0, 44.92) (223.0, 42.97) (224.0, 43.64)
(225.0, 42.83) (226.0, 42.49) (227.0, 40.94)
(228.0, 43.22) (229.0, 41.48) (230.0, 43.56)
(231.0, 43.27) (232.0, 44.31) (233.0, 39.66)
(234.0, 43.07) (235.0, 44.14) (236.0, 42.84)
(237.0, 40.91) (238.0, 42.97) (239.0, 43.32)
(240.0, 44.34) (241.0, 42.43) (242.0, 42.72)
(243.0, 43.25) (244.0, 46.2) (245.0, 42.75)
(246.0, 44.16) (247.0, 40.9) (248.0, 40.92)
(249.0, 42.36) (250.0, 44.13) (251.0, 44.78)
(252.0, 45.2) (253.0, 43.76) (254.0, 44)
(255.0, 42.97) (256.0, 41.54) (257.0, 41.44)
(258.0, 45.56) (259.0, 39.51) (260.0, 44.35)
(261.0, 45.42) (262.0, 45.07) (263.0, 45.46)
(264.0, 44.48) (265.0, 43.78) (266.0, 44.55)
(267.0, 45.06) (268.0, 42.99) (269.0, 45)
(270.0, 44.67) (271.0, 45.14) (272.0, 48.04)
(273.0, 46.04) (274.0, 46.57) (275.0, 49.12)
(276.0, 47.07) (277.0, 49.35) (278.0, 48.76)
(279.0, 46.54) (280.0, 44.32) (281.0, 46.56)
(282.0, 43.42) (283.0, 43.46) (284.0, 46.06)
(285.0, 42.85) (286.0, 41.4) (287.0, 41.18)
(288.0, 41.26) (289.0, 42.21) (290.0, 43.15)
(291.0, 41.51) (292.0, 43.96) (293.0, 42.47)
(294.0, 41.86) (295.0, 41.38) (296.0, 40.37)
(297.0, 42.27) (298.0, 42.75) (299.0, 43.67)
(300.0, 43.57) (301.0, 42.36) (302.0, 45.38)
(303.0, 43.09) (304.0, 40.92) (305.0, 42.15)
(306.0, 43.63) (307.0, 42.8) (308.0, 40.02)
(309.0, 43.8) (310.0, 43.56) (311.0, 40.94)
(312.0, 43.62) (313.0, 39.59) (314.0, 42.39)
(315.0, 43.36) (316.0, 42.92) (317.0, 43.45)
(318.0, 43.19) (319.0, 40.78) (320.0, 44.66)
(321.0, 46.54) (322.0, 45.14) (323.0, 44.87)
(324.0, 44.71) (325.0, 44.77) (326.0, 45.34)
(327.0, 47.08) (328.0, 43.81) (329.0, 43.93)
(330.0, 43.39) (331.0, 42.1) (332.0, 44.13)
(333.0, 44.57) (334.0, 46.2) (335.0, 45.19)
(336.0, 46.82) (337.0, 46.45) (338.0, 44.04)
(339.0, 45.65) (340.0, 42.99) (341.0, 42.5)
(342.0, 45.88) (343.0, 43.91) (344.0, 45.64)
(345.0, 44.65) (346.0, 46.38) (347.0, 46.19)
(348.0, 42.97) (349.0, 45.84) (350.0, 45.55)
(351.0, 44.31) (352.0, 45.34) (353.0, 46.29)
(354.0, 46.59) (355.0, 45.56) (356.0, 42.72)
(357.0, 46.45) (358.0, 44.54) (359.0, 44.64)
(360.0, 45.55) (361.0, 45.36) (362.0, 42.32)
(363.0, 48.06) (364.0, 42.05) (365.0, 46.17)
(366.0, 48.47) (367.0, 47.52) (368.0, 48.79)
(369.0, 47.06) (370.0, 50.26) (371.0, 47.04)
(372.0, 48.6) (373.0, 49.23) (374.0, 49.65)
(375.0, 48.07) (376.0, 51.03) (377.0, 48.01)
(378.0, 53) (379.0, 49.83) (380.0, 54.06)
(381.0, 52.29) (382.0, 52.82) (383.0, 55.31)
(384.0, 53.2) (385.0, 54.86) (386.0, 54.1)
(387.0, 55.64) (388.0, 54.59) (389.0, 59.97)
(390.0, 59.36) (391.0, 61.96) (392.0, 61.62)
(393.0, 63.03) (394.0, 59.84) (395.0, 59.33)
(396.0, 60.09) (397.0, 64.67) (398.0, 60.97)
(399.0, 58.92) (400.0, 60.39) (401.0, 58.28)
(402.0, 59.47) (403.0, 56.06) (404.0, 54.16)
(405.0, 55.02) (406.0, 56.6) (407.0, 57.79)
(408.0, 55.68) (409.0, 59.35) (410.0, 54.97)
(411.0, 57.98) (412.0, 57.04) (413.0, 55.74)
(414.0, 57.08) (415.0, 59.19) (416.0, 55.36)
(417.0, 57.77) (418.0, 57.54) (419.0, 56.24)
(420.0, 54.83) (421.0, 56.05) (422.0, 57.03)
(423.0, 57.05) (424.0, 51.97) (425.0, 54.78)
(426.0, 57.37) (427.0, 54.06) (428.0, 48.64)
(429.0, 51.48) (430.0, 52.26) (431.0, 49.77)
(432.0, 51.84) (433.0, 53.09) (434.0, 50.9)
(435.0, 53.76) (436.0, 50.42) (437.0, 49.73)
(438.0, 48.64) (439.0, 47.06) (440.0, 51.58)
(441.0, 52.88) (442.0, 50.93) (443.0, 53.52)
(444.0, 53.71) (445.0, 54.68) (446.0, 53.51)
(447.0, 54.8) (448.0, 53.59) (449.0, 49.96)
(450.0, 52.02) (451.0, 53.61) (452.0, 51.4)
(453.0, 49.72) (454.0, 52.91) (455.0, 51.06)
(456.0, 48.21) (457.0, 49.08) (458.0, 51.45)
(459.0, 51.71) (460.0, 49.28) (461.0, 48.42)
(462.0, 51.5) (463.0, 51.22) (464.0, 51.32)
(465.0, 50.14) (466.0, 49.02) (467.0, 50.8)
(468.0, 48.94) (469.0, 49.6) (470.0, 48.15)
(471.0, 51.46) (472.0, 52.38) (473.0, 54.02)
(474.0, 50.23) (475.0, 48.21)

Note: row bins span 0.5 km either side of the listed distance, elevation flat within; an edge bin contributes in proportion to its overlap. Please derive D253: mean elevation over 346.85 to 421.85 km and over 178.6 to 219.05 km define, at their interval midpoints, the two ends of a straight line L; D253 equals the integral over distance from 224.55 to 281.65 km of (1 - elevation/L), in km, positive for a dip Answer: 7.3 km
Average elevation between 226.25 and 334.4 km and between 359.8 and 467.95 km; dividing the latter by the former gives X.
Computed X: 1.22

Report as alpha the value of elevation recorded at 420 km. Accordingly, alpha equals 54.83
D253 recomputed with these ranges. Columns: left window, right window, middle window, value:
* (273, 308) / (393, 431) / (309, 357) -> 3.8 km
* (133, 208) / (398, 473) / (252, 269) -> 1.8 km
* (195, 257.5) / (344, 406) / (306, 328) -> 2.4 km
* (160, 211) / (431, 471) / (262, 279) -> 1.5 km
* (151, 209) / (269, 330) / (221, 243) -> 2.0 km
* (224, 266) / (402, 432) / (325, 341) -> 1.5 km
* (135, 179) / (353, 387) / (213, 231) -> 0.6 km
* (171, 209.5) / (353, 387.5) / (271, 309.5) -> 4.5 km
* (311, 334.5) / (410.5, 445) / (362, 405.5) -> -3.7 km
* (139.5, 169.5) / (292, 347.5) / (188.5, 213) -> -3.8 km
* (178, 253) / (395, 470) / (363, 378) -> 1.0 km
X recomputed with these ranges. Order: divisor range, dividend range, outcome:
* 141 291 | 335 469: 1.13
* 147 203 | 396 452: 1.11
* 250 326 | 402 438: 1.25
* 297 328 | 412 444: 1.24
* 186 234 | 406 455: 1.13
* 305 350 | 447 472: 1.15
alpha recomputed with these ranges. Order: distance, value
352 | 45.34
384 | 53.2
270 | 44.67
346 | 46.38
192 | 54.01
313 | 39.59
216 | 45.95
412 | 57.04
